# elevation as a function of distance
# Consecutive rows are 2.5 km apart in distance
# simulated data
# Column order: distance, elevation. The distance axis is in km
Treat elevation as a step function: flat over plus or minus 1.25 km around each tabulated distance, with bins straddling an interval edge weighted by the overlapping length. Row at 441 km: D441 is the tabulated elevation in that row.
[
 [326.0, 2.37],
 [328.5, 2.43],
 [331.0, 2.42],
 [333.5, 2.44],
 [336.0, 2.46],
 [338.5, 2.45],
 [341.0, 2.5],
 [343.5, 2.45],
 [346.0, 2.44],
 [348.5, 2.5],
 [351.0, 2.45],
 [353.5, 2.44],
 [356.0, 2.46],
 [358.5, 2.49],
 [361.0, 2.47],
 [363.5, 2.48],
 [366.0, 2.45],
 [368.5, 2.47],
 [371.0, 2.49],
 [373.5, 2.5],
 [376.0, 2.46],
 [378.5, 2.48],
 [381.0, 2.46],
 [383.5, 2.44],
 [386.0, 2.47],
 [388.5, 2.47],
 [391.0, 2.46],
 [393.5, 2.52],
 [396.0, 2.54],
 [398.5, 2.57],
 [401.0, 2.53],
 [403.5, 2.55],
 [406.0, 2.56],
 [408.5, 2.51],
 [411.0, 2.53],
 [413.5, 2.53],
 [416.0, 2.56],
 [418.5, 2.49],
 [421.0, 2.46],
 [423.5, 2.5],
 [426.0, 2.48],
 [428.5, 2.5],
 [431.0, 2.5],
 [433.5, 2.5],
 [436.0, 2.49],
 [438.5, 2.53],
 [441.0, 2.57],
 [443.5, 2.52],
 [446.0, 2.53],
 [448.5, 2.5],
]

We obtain 2.57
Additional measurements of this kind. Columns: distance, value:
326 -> 2.37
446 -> 2.53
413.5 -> 2.53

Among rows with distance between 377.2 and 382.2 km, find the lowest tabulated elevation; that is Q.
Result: 2.46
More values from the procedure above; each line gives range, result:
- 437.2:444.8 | 2.52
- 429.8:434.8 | 2.5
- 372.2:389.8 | 2.44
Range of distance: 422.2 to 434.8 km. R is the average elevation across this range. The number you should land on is 2.5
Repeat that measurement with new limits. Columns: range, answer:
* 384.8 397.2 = 2.49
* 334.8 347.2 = 2.46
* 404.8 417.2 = 2.54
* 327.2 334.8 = 2.43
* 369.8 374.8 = 2.49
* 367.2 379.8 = 2.48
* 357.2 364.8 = 2.48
